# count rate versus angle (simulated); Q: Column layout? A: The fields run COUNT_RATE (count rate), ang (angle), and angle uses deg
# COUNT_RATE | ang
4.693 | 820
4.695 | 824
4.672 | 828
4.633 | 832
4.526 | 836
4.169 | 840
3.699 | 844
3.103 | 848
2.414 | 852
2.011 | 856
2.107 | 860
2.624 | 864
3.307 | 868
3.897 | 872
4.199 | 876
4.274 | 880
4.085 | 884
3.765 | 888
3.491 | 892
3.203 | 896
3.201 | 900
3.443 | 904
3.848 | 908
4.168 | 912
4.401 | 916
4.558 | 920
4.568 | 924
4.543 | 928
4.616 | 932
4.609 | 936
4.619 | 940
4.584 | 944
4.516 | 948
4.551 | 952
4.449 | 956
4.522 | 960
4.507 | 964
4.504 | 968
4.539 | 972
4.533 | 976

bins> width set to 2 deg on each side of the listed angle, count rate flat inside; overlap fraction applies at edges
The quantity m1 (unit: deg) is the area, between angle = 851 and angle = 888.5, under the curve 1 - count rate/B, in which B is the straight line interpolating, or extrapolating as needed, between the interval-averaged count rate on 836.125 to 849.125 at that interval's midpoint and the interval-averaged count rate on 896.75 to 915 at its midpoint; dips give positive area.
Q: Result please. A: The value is 4.8 deg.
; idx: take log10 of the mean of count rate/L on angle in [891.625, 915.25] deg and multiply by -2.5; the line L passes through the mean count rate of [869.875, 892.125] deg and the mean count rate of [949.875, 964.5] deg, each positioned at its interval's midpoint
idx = 0.150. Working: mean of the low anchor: 3.99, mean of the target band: 3.61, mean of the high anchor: 4.51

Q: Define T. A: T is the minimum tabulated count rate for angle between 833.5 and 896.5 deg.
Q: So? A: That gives 2.011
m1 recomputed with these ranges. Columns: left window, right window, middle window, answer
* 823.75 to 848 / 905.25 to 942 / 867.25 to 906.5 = 5.9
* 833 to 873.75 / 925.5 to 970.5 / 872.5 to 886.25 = -2.2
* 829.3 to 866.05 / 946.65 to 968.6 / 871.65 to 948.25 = -2.8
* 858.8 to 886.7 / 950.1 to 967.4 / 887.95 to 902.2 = 1.6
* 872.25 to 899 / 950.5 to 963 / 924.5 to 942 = -1.3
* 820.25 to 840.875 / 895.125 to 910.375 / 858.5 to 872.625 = 3.8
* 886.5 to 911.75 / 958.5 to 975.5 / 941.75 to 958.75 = -1.0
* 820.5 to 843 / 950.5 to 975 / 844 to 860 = 6.8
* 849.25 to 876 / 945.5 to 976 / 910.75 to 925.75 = -2.5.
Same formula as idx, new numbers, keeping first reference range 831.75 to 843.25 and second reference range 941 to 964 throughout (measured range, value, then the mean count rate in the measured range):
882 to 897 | 0.20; 3.66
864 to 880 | 0.18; 3.71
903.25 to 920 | 0.10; 4.07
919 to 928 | -0.02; 4.56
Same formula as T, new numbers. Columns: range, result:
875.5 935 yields 3.201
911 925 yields 4.168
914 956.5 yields 4.401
